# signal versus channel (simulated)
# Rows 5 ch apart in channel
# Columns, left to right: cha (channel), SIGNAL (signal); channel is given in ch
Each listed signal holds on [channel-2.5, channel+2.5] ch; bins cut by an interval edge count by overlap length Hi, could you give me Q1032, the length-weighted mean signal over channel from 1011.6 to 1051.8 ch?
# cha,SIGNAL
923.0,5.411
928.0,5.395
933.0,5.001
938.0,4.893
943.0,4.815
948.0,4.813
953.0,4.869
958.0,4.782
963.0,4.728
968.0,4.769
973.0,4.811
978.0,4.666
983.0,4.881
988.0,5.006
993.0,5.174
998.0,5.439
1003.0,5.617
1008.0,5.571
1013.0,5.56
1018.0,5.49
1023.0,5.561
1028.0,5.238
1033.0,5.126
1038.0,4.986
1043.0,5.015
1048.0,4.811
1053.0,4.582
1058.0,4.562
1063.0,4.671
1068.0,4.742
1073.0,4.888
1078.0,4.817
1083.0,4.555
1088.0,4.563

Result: 5.19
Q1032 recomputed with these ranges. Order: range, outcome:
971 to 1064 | 5.1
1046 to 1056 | 4.68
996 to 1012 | 5.55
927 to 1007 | 4.98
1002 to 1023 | 5.56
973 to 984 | 4.77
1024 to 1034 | 5.25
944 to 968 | 4.8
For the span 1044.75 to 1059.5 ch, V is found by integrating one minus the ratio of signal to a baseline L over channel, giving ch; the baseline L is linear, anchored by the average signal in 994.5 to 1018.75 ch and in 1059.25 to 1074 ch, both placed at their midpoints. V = 0.8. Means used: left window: 5.52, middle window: 4.68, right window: 4.74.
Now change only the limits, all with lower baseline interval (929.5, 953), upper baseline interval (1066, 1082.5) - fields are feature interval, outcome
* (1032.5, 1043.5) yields -0.5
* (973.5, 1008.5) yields -2.1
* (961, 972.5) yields 0.3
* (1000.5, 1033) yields -4.3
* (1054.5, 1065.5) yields 0.4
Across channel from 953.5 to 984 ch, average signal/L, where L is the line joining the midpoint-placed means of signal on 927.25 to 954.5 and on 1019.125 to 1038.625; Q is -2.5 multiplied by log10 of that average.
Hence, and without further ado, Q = 0.06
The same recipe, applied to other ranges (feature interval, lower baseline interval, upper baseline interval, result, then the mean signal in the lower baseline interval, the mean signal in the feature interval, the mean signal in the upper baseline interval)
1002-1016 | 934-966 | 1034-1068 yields -0.16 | 4.82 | 5.58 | 4.78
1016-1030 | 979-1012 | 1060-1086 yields -0.07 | 5.27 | 5.43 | 4.73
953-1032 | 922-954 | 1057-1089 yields -0.06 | 5.02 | 5.14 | 4.7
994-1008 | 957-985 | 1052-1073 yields -0.16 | 4.77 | 5.5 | 4.67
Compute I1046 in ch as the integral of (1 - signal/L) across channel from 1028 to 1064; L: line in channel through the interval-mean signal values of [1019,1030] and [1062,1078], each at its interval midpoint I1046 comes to 1.9 ch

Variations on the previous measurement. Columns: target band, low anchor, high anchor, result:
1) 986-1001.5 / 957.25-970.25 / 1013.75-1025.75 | -0.21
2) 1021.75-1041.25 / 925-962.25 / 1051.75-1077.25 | -1.77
